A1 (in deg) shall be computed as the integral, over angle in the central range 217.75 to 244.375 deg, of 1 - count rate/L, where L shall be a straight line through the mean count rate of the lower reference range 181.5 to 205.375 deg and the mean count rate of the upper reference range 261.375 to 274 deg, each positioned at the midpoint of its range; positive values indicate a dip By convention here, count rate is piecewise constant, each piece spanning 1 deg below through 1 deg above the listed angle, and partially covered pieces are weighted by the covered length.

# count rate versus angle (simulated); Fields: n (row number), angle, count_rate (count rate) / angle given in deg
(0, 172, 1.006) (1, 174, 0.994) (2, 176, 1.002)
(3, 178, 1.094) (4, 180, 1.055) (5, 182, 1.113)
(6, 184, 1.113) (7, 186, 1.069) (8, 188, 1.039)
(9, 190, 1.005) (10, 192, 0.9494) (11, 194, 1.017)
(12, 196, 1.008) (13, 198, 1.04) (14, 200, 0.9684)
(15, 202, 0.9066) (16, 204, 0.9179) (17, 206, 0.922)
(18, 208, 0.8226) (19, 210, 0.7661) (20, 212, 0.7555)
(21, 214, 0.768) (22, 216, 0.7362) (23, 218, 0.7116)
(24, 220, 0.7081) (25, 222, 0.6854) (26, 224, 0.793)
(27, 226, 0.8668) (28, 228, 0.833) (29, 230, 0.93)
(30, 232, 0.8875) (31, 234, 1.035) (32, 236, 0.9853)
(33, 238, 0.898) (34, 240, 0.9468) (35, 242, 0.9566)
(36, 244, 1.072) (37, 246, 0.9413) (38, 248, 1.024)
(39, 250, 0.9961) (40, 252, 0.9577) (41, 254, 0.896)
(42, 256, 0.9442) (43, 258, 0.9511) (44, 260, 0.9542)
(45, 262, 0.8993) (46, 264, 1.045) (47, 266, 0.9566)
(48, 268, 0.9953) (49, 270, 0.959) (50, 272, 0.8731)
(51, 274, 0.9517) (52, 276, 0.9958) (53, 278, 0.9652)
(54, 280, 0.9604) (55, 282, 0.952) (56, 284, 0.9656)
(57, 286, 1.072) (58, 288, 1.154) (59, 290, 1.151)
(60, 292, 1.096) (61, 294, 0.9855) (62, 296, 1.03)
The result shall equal 2.8 deg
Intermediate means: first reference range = 1.01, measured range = 0.879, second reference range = 0.956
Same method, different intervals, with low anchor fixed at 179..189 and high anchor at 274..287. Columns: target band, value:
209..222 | 3.9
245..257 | 0.6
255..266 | 0.5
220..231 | 2.4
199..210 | 1.7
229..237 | 0.5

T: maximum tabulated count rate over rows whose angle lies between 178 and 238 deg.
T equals 1.113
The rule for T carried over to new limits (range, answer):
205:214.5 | 0.922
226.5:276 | 1.072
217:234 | 1.035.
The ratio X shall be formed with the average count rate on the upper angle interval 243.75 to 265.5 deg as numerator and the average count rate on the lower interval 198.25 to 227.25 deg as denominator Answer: 1.19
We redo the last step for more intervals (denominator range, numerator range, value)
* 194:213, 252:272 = 1.05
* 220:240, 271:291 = 1.15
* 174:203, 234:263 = 0.94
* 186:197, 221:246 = 0.90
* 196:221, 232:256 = 1.15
